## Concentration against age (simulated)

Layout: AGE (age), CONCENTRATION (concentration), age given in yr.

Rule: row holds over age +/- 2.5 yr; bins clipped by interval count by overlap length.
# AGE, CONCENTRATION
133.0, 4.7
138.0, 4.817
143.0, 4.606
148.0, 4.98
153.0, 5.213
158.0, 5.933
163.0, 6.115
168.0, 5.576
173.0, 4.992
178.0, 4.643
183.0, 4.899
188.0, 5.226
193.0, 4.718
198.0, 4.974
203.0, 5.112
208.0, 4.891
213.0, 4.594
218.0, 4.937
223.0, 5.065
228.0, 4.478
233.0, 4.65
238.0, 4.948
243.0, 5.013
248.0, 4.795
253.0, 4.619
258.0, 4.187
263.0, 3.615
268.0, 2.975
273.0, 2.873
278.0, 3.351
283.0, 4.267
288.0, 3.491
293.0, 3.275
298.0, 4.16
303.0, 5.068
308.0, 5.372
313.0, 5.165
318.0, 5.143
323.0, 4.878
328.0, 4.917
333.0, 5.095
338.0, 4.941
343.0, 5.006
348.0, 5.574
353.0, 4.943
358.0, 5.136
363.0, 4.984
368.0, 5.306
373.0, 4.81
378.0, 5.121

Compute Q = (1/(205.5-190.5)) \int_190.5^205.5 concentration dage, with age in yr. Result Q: 4.93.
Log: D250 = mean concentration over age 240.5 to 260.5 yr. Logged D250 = 4.65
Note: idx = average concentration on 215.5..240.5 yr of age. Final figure 4.82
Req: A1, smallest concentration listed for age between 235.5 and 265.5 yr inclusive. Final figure 3.615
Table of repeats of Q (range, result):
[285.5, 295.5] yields 3.38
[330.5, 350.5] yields 5.15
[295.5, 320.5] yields 4.98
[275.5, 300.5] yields 3.71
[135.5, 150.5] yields 4.8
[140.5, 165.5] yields 5.37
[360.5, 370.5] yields 5.15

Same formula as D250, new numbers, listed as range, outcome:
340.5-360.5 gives 5.16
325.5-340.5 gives 4.98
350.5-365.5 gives 5.02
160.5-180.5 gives 5.33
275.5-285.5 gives 3.81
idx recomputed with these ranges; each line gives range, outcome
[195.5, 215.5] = 4.89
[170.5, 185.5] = 4.84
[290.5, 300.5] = 3.72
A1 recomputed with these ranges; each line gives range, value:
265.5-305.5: 2.873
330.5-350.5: 4.941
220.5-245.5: 4.478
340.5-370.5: 4.943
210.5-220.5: 4.594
